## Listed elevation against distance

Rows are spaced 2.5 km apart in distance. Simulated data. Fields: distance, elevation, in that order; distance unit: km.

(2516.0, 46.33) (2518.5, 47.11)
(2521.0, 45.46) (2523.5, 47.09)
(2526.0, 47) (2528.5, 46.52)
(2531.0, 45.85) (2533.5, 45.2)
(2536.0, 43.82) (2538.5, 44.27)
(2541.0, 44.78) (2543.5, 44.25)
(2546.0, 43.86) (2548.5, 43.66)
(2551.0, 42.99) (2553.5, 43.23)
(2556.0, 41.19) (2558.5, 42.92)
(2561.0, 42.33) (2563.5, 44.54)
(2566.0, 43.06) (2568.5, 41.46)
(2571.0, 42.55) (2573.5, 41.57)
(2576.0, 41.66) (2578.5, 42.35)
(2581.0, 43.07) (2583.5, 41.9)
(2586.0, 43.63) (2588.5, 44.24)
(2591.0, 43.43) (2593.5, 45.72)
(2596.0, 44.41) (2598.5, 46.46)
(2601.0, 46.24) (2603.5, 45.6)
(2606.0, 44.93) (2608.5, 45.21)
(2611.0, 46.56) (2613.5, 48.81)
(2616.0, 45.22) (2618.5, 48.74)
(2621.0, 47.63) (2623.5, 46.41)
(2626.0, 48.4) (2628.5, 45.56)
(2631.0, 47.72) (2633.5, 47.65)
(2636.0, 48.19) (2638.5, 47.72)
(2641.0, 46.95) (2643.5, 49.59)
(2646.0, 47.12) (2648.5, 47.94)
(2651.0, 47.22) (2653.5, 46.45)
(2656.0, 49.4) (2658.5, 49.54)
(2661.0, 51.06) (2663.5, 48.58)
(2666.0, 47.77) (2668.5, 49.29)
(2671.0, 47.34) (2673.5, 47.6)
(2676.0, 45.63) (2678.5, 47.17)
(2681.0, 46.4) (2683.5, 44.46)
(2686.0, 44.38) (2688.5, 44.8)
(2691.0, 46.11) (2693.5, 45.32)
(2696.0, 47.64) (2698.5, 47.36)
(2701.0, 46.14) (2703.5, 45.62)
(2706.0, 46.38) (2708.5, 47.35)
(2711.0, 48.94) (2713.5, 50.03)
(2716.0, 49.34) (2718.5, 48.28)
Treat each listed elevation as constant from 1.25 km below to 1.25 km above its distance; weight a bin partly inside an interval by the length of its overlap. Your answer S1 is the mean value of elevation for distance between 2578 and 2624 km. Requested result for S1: 45.3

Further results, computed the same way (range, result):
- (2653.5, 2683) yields 48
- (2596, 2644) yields 46.9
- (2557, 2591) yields 42.7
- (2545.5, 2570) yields 42.9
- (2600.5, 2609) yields 45.5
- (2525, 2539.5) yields 45.4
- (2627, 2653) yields 47.5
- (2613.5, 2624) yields 47.3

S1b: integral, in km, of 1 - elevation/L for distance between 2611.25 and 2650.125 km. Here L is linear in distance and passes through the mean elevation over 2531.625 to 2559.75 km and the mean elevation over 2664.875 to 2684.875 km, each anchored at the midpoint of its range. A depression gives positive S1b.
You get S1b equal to -1.46 km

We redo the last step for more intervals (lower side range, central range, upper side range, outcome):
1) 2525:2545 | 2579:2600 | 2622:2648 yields 1.1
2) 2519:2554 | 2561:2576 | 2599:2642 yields 1.0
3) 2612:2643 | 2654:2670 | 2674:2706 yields -0.8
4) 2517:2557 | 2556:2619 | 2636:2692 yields 2.3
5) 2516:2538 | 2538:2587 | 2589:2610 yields 2.9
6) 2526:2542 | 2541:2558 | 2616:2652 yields 0.9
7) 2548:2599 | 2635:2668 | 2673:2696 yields -2.4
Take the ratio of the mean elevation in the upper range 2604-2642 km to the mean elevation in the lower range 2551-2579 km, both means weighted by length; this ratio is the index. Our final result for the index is 1.11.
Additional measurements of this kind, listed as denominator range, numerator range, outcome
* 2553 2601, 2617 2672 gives 1.11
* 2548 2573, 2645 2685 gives 1.12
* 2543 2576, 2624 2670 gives 1.12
